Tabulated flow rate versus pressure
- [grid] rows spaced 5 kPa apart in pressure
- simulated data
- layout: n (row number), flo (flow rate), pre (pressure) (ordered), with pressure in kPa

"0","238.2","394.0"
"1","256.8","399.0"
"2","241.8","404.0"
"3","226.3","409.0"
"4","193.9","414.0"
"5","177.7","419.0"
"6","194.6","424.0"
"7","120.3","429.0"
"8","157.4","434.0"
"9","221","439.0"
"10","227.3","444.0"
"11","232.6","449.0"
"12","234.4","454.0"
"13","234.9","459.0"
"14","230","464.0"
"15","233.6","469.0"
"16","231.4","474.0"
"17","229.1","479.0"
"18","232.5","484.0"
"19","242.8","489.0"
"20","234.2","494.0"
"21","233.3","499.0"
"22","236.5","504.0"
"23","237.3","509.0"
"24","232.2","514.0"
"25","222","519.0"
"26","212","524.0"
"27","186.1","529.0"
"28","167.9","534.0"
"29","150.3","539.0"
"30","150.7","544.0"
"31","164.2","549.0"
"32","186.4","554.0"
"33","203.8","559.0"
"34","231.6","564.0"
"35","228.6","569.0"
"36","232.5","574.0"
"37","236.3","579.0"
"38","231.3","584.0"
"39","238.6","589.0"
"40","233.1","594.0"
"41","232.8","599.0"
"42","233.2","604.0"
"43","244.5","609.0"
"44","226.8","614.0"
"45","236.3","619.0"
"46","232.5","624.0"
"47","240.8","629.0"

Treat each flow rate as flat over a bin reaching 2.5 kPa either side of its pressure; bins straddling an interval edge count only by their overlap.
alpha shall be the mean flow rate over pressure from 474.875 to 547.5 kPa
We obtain 212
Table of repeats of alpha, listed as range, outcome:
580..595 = 235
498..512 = 236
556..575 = 222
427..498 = 220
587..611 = 236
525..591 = 201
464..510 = 234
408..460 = 200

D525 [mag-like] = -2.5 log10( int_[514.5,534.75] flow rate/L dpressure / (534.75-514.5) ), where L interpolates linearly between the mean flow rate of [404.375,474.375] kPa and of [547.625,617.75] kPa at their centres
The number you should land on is 0.08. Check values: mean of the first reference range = 209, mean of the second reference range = 224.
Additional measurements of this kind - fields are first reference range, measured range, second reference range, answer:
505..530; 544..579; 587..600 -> 0.12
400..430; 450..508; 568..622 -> -0.11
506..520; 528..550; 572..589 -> 0.39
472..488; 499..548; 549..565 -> 0.07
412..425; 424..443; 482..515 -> 0.13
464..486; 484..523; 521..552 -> -0.14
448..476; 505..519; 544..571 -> -0.09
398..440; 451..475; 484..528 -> -0.10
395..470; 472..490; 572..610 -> -0.07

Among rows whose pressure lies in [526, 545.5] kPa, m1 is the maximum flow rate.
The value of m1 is 186.1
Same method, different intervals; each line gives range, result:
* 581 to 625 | 244.5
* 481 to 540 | 242.8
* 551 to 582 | 236.3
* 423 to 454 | 234.4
